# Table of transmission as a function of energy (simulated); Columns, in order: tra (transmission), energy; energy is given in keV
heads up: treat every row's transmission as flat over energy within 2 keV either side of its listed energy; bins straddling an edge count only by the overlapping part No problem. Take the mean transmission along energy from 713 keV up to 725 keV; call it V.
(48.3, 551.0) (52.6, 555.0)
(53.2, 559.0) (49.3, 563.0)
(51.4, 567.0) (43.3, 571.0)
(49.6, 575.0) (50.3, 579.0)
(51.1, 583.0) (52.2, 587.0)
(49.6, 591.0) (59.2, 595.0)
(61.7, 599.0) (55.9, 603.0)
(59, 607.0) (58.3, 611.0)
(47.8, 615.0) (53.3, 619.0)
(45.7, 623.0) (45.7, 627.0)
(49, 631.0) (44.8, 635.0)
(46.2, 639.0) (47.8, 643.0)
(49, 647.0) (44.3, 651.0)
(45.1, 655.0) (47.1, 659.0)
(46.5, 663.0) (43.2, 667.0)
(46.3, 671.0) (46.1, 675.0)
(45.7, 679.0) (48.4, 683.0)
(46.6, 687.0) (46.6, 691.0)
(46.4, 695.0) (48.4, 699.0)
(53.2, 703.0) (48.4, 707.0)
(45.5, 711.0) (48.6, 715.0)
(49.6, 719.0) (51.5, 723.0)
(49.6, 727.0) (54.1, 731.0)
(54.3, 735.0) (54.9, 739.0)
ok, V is 49.9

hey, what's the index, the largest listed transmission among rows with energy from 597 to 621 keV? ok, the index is 61.7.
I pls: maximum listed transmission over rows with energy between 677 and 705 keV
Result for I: 53.2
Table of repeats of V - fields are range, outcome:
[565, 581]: 48.6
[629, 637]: 46.9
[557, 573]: 49.3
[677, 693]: 46.8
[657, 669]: 45.6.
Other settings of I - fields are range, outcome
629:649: 49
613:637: 53.3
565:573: 51.4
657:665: 47.1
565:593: 52.2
